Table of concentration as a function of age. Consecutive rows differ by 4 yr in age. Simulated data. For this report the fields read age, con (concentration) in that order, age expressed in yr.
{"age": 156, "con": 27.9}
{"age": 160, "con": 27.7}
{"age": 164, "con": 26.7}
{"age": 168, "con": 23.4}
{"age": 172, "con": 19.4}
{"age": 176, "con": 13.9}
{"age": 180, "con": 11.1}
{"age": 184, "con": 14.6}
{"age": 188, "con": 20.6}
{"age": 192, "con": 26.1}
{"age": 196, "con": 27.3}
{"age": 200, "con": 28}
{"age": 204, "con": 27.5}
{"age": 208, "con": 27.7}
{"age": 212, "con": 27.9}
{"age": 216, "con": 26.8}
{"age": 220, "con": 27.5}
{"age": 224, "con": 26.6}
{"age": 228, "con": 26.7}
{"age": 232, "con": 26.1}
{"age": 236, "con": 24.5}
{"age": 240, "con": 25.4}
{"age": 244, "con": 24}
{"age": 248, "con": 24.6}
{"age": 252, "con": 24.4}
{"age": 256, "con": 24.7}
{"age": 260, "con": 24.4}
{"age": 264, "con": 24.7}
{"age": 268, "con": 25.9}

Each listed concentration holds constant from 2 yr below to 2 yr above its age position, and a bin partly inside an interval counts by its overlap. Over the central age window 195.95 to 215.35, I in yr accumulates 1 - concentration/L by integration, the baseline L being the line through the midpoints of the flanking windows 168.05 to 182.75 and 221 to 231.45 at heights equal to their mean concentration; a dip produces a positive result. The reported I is -4.72 yr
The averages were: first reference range 15.9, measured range 27.7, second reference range 26.7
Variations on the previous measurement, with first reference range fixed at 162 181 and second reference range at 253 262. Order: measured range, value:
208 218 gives -2.6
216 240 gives -3.7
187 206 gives -4.9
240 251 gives -0.3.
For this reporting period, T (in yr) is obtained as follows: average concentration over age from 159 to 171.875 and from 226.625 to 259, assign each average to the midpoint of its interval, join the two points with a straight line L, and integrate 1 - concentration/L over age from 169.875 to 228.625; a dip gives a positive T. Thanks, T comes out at 3.6 yr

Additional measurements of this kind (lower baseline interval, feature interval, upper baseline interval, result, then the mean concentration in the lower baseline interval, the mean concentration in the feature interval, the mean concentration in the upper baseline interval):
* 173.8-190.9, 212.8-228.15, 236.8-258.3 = -4.5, 15.7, 27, 24.6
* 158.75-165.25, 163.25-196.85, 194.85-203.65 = 9.3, 27.2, 19.9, 27.7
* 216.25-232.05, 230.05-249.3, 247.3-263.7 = 0.6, 26.8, 24.9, 24.5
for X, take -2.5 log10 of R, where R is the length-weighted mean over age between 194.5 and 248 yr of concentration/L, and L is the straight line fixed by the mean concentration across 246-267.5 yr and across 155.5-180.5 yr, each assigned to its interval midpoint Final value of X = -0.14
